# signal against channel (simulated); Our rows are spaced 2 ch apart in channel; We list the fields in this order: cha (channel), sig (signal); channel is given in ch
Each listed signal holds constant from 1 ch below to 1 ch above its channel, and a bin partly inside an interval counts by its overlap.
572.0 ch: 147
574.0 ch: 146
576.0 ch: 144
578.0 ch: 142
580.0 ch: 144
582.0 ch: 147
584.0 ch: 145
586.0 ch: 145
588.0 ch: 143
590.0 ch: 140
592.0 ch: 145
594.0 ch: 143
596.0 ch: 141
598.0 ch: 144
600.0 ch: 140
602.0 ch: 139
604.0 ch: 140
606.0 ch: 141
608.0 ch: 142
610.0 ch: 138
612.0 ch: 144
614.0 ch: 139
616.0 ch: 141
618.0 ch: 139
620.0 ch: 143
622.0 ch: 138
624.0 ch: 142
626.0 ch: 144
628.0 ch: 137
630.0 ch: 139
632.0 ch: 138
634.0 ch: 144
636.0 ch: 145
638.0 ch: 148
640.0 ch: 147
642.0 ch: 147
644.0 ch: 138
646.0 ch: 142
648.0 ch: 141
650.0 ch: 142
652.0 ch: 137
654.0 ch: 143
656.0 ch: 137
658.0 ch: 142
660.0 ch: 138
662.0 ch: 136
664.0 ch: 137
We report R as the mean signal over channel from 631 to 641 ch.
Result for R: 144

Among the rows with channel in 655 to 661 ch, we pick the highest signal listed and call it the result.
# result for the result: 142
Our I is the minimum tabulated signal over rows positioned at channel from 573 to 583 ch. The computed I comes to 142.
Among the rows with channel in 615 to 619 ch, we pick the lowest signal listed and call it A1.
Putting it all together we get 139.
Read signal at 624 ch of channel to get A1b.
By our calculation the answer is 142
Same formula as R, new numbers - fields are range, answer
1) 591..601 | 143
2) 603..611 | 140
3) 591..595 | 144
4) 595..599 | 142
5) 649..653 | 140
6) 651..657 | 139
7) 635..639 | 146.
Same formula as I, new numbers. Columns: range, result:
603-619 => 138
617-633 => 137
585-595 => 140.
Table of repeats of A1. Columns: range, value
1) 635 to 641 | 145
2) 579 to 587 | 144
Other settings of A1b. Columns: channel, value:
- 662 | 136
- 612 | 144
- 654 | 143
